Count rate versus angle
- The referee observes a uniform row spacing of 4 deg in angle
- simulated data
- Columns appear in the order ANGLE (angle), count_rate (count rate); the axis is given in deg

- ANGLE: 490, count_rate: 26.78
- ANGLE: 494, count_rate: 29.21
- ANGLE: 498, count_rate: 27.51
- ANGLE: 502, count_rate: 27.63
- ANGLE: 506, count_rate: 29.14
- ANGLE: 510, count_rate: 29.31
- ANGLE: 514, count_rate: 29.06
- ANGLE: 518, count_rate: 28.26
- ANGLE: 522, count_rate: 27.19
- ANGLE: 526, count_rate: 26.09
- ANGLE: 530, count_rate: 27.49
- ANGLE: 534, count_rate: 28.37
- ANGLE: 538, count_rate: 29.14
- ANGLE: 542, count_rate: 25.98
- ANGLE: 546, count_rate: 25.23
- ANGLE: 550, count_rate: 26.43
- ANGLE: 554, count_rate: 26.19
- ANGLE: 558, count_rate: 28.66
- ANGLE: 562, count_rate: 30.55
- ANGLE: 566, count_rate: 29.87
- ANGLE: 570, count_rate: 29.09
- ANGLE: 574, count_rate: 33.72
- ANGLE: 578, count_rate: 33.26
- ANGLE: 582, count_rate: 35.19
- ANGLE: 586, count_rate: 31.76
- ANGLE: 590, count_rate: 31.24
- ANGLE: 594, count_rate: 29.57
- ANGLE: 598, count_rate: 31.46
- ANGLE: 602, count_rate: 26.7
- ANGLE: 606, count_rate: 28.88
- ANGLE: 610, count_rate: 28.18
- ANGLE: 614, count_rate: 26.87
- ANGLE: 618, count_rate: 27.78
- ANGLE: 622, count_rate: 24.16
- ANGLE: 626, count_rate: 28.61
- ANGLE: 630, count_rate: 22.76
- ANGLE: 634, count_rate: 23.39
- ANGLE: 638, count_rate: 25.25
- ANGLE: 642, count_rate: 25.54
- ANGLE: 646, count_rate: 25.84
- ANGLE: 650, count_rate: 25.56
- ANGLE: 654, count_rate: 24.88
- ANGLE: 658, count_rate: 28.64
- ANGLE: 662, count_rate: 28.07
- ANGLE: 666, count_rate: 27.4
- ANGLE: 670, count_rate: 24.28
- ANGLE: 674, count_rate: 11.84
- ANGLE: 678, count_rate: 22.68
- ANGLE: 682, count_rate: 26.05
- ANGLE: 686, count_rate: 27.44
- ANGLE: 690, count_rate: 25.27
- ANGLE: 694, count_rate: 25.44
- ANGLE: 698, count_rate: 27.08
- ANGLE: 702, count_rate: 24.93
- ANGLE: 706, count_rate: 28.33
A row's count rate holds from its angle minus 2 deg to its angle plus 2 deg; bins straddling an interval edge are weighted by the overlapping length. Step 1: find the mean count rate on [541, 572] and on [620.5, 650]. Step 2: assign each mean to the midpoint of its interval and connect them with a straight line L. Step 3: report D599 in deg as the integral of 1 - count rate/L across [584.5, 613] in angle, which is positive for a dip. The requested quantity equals -3.4 deg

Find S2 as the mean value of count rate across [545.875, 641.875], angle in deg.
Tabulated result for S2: 28.5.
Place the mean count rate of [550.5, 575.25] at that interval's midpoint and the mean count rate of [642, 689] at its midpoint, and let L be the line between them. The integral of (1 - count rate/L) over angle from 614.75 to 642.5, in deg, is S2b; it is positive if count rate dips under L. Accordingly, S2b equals 1.1 deg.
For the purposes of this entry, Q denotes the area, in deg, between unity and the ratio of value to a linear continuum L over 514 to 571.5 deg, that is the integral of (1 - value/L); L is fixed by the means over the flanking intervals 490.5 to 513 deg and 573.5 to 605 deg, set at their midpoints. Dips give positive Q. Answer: 4.0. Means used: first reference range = 28.5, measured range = 27.8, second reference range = 31.4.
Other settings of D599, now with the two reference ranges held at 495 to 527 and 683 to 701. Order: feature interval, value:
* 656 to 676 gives 1.85 deg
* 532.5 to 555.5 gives 0.75 deg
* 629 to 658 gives 1.78 deg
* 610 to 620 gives -0.17 deg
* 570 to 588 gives -3.67 deg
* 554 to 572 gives -1.04 deg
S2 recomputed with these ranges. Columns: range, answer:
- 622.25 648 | 25.2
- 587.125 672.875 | 26.8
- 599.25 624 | 27.2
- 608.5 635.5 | 26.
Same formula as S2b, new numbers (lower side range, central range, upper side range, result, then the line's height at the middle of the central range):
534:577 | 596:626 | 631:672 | -0.9 deg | 27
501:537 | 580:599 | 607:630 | -3.3 deg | 27.2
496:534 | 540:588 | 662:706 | -4.8 deg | 27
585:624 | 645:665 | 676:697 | 0.0 deg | 26.7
